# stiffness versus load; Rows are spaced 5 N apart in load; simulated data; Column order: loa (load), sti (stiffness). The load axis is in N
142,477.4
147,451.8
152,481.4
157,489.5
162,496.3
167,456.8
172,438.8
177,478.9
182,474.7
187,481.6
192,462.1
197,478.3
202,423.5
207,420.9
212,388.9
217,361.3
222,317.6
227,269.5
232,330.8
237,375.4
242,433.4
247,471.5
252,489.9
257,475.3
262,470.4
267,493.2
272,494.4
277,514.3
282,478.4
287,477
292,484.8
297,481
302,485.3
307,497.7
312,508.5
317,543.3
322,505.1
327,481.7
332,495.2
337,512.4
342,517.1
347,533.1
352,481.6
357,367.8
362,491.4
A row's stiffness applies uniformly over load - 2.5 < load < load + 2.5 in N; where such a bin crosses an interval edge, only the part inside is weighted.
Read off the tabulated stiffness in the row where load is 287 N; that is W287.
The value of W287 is 477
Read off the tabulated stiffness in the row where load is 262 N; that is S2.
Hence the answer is 470.4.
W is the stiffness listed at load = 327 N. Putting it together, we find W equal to 481.7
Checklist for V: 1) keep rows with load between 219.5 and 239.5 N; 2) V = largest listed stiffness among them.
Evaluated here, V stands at 375.4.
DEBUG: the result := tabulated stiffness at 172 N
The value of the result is 438.8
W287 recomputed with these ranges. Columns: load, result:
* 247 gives 471.5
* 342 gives 517.1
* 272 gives 494.4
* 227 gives 269.5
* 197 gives 478.3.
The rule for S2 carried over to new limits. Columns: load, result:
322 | 505.1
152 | 481.4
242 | 433.4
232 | 330.8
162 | 496.3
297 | 481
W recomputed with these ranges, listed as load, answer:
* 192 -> 462.1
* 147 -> 451.8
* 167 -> 456.8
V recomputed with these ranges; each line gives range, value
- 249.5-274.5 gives 494.4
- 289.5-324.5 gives 543.3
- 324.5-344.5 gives 517.1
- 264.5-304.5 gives 514.3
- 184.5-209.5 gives 481.6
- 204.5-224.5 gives 420.9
